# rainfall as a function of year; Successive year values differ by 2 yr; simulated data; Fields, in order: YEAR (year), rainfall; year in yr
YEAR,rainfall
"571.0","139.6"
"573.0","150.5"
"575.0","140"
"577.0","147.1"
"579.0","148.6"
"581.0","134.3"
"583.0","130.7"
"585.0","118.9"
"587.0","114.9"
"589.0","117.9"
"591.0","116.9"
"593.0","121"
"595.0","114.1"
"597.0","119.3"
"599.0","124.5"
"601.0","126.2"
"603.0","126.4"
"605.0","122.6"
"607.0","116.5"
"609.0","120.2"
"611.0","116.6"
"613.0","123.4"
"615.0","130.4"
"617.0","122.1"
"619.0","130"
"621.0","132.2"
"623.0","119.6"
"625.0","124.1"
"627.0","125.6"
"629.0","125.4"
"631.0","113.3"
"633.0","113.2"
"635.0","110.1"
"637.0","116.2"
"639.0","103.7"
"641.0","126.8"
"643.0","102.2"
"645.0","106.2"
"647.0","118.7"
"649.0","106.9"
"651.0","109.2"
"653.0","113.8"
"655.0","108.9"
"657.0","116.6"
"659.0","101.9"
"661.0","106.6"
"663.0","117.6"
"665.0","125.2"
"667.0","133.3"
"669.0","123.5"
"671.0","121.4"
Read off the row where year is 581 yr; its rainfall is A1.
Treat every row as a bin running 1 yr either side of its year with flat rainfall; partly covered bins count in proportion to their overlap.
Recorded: 134.3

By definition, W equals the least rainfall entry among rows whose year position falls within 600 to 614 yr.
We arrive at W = 116.5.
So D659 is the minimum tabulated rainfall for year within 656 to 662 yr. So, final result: 101.9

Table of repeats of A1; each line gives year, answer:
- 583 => 130.7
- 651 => 109.2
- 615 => 130.4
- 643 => 102.2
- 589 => 117.9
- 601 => 126.2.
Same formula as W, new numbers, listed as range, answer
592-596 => 114.1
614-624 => 119.6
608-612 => 116.6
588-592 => 116.9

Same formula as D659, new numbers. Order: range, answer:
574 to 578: 140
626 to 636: 110.1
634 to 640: 103.7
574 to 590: 114.9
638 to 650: 102.2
